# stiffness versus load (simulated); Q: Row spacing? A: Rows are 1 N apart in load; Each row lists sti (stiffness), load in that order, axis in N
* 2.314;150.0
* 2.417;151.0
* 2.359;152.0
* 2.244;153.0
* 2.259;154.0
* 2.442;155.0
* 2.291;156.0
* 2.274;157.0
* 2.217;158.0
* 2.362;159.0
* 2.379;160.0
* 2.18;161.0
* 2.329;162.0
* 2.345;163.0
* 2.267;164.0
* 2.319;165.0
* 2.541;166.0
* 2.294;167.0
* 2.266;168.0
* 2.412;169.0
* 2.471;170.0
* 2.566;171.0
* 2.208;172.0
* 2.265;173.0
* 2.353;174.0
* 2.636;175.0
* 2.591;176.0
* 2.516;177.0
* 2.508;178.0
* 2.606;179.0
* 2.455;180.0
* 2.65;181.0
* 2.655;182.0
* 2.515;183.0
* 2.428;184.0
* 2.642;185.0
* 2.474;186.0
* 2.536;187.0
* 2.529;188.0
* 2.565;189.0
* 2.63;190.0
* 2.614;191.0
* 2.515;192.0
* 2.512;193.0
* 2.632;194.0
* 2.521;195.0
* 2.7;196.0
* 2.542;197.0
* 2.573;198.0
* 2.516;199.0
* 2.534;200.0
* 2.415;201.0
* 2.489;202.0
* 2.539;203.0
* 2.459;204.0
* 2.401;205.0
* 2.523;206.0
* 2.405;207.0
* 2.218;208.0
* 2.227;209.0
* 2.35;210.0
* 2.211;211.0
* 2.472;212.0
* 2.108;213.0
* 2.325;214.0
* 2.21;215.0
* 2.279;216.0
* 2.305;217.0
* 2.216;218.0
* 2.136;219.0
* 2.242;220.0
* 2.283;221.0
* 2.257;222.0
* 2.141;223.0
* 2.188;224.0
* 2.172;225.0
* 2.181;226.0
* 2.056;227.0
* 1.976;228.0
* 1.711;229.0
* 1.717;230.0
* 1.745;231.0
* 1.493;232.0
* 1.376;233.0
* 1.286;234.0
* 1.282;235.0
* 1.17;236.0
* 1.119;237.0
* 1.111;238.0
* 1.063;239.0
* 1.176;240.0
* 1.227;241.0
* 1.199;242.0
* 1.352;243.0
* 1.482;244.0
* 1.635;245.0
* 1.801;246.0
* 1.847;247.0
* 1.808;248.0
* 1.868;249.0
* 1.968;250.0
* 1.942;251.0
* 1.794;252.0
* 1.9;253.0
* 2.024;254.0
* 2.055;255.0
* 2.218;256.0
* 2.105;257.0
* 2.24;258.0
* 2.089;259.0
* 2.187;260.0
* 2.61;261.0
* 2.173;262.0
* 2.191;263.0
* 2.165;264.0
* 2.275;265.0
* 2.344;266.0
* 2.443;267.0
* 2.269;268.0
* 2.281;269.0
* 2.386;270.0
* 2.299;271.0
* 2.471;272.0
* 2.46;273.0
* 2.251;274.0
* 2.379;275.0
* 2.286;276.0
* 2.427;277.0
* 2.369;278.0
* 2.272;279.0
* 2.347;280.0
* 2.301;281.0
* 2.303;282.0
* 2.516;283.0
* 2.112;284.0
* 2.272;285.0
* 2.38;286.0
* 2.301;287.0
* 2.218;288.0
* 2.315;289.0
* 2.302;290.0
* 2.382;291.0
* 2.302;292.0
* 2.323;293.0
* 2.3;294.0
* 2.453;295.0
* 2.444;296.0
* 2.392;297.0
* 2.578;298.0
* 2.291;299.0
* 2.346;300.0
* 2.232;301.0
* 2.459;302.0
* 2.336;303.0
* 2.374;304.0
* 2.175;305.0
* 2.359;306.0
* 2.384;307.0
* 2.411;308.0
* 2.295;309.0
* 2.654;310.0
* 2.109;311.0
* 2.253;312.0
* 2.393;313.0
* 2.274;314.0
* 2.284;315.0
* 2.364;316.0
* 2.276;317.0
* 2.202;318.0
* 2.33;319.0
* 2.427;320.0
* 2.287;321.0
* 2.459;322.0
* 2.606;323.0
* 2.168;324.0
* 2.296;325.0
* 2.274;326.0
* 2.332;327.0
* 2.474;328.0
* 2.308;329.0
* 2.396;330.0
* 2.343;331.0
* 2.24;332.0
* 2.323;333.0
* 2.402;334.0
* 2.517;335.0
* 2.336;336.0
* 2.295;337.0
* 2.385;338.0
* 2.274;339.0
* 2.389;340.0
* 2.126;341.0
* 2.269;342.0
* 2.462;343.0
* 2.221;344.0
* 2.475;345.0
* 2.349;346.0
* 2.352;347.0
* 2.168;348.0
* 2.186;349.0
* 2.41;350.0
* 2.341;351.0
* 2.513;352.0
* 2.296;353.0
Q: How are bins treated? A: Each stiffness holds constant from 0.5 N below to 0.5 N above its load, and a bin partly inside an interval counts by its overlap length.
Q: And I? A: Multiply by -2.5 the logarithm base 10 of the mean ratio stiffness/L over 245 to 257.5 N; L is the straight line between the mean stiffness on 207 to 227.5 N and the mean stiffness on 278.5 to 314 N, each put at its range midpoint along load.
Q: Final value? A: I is 0.179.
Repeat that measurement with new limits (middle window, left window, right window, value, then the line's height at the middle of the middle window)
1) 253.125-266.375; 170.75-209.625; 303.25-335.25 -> 0.10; 2.42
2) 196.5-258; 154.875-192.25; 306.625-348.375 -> 0.21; 2.41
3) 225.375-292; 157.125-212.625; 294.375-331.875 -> 0.20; 2.39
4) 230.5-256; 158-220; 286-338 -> 0.46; 2.39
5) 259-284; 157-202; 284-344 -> 0.03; 2.38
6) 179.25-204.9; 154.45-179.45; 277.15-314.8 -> -0.07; 2.38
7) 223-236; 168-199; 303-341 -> 0.37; 2.46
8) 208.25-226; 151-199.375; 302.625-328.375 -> 0.08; 2.42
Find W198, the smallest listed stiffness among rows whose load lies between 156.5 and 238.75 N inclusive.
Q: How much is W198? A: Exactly 1.111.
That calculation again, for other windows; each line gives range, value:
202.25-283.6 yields 1.063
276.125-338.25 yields 2.109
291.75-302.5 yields 2.232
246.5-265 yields 1.794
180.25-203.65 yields 2.415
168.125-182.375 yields 2.208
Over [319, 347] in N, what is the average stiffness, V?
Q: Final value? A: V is 2.35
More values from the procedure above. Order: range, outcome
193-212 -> 2.46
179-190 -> 2.55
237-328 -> 2.18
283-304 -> 2.34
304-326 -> 2.33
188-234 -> 2.27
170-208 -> 2.51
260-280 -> 2.33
